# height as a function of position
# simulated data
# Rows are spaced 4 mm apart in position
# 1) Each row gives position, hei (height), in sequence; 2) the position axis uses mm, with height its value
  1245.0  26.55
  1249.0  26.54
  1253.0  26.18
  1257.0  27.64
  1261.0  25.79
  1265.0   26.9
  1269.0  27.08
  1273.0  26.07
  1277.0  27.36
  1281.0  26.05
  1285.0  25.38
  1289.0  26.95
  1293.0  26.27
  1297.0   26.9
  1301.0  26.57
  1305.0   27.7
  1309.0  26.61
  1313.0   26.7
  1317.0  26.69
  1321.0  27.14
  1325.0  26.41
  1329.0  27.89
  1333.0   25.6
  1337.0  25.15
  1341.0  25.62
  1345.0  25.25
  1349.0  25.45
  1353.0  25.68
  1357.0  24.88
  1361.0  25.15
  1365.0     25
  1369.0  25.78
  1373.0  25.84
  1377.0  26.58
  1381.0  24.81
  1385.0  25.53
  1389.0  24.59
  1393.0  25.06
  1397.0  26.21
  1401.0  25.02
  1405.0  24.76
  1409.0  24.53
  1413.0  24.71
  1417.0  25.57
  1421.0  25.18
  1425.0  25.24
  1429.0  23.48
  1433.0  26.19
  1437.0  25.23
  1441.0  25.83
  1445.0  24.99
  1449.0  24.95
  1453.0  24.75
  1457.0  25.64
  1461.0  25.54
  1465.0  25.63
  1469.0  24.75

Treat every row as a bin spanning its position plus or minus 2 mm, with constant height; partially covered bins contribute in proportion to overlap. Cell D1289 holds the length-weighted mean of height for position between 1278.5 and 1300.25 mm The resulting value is 26.3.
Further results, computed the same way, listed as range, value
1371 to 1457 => 25.2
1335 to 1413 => 25.3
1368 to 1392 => 25.5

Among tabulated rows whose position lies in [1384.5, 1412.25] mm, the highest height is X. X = 26.21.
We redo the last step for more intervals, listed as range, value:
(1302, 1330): 27.89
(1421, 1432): 25.24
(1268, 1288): 27.36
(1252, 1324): 27.7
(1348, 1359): 25.68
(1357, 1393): 26.58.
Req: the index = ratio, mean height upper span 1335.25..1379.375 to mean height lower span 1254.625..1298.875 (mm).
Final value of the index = 0.96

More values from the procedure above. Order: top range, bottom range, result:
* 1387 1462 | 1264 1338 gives 0.94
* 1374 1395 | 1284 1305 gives 0.95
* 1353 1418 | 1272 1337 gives 0.95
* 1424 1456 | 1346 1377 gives 0.99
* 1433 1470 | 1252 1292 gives 0.95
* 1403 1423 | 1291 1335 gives 0.93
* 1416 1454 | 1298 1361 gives 0.96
